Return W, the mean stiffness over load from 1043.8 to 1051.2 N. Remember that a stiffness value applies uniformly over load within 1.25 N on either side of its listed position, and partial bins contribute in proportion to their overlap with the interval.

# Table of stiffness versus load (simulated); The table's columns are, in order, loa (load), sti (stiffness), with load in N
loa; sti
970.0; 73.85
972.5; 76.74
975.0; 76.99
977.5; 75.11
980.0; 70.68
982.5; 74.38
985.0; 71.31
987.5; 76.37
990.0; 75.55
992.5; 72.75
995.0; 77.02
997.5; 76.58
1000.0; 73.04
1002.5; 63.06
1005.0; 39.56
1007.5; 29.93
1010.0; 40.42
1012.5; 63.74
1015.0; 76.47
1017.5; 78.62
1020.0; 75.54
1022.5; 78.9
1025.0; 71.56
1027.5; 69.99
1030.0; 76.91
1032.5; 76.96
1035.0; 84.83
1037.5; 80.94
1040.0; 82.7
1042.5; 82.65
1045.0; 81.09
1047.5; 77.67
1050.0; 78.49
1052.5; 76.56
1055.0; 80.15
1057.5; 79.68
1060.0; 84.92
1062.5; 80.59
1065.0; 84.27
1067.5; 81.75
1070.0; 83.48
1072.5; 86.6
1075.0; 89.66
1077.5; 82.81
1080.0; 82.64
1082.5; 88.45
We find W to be 79.1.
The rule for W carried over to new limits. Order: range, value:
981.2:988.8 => 74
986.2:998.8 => 75.6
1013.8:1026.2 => 76.2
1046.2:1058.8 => 78.5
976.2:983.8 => 73.4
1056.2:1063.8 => 81.7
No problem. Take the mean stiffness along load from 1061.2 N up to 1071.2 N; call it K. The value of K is 82.5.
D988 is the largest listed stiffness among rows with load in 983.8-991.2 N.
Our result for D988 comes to 76.37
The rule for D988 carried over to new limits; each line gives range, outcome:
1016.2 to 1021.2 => 78.62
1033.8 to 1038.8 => 84.83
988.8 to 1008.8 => 77.02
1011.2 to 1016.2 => 76.47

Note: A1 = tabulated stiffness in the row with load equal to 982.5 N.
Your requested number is 74.38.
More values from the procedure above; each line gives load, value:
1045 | 81.09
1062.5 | 80.59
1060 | 84.92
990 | 75.55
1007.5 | 29.93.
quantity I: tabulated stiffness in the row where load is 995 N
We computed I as 77.02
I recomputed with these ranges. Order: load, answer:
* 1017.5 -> 78.62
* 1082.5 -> 88.45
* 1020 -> 75.54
